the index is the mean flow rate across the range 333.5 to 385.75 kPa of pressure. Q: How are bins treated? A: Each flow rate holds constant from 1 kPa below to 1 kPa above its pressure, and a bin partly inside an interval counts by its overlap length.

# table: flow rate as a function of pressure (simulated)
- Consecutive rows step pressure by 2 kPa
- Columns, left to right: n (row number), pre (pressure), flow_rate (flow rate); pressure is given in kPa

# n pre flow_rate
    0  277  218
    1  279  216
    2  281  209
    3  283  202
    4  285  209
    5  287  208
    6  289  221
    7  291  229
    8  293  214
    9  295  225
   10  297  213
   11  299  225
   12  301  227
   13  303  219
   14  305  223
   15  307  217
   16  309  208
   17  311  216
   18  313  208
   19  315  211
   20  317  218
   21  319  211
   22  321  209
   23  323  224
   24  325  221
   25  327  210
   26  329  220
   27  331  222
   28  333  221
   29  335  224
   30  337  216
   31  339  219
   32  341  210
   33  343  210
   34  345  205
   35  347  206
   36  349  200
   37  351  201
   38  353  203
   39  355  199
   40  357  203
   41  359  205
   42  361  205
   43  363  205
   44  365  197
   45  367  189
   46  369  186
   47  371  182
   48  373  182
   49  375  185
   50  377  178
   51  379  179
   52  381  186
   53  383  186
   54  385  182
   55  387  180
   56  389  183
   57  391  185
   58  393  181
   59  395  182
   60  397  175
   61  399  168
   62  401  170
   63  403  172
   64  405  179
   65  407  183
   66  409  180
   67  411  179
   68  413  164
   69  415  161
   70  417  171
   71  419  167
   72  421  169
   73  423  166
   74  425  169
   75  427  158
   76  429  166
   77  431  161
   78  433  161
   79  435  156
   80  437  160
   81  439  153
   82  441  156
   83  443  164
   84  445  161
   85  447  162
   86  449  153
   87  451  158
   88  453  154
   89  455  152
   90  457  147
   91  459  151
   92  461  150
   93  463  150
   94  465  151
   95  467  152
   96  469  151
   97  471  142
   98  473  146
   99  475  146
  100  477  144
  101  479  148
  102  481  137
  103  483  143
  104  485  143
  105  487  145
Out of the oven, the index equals 198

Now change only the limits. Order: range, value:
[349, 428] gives 182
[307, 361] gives 212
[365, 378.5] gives 184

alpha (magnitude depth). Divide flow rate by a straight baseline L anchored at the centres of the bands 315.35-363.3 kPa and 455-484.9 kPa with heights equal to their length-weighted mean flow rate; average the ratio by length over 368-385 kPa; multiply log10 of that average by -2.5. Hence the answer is 0.058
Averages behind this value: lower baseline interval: 211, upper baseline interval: 147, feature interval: 183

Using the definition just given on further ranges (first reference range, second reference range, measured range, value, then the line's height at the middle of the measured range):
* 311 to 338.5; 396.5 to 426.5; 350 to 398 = 0.01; 191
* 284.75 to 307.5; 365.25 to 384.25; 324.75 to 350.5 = -0.07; 201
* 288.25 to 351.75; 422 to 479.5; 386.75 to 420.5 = 0.01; 177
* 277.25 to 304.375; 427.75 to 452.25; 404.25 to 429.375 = -0.01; 168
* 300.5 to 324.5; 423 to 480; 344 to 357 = -0.02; 199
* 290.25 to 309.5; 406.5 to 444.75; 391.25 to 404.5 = 0.01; 177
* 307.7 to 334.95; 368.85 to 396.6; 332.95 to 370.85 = -0.03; 199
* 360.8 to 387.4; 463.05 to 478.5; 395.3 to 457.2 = 0.01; 166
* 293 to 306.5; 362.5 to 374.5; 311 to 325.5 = -0.01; 213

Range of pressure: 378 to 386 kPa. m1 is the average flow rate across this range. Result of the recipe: 183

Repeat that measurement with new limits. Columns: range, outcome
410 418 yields 169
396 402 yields 171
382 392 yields 183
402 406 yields 176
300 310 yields 219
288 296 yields 222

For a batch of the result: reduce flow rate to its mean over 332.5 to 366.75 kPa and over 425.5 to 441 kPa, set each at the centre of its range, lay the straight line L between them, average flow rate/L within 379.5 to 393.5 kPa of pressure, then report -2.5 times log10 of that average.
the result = 0.016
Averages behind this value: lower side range 207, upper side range 159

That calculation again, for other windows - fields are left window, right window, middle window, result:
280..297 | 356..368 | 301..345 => -0.041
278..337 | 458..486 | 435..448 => 0.004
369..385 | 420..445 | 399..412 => -0.029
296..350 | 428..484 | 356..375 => 0.006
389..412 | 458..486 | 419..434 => 0.014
